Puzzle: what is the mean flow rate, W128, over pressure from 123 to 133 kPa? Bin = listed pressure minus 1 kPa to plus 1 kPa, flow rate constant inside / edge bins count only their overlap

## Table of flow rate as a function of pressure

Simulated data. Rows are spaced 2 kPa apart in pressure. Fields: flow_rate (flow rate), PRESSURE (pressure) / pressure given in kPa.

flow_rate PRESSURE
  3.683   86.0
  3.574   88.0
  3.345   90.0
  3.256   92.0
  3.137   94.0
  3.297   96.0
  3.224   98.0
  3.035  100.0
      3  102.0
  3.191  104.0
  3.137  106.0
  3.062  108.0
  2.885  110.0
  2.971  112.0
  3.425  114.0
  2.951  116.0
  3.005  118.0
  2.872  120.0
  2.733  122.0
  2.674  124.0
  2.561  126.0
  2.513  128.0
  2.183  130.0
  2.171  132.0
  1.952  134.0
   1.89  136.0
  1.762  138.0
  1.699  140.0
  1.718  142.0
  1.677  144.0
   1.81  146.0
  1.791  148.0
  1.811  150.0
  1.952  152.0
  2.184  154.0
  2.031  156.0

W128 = 2.42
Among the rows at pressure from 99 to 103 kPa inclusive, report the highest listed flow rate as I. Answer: 3.035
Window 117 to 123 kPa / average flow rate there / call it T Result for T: 2.87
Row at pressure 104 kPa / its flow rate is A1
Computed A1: 3.191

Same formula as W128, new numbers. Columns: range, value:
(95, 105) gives 3.15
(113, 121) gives 3.06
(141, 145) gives 1.7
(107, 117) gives 3.06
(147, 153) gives 1.85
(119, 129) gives 2.67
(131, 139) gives 1.94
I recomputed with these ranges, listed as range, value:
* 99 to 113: 3.191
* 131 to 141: 2.171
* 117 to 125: 3.005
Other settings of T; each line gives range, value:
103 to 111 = 3.07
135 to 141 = 1.78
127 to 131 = 2.35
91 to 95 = 3.2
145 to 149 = 1.8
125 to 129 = 2.54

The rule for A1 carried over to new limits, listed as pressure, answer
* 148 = 1.791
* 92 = 3.256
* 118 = 3.005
